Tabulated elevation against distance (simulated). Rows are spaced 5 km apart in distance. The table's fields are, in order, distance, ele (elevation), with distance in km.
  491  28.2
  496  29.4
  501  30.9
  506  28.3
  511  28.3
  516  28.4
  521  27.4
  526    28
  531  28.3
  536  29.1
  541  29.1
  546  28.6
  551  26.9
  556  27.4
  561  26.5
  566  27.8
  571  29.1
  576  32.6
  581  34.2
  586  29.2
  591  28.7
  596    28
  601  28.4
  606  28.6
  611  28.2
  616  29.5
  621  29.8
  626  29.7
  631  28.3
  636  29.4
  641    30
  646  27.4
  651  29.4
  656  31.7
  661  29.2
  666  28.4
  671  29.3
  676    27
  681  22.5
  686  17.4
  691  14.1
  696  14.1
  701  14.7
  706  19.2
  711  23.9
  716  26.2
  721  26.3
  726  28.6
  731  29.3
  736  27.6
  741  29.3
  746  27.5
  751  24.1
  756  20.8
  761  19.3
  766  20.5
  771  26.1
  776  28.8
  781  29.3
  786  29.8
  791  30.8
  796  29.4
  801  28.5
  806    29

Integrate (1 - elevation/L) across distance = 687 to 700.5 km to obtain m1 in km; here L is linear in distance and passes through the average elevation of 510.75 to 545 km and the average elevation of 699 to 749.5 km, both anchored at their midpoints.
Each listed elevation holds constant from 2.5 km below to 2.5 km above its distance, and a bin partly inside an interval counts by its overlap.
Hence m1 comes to 5.89 km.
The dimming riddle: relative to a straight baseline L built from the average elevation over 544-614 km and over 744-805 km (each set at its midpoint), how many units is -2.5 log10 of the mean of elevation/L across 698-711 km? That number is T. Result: 0.44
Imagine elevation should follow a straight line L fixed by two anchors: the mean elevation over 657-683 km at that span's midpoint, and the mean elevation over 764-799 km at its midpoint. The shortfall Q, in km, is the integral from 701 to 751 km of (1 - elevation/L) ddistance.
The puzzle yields 3.7 km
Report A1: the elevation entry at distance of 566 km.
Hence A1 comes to 27.8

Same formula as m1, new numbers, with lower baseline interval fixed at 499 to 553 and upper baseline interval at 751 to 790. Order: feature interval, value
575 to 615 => -3.03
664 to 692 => 3.08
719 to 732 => -1.14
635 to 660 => -2.58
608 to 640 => -2.43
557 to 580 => -1.12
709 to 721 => 0.24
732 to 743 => -1.27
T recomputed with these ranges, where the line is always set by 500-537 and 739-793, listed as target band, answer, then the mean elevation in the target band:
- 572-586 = -0.157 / 32.2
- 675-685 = 0.153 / 23.3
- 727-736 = -0.095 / 28.7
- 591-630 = -0.051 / 28.9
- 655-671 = -0.096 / 29.5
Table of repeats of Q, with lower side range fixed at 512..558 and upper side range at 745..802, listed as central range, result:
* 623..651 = -1.8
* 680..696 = 5.9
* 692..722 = 7.4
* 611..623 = -0.8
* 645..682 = -1.8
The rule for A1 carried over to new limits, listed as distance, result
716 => 26.2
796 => 29.4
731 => 29.3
